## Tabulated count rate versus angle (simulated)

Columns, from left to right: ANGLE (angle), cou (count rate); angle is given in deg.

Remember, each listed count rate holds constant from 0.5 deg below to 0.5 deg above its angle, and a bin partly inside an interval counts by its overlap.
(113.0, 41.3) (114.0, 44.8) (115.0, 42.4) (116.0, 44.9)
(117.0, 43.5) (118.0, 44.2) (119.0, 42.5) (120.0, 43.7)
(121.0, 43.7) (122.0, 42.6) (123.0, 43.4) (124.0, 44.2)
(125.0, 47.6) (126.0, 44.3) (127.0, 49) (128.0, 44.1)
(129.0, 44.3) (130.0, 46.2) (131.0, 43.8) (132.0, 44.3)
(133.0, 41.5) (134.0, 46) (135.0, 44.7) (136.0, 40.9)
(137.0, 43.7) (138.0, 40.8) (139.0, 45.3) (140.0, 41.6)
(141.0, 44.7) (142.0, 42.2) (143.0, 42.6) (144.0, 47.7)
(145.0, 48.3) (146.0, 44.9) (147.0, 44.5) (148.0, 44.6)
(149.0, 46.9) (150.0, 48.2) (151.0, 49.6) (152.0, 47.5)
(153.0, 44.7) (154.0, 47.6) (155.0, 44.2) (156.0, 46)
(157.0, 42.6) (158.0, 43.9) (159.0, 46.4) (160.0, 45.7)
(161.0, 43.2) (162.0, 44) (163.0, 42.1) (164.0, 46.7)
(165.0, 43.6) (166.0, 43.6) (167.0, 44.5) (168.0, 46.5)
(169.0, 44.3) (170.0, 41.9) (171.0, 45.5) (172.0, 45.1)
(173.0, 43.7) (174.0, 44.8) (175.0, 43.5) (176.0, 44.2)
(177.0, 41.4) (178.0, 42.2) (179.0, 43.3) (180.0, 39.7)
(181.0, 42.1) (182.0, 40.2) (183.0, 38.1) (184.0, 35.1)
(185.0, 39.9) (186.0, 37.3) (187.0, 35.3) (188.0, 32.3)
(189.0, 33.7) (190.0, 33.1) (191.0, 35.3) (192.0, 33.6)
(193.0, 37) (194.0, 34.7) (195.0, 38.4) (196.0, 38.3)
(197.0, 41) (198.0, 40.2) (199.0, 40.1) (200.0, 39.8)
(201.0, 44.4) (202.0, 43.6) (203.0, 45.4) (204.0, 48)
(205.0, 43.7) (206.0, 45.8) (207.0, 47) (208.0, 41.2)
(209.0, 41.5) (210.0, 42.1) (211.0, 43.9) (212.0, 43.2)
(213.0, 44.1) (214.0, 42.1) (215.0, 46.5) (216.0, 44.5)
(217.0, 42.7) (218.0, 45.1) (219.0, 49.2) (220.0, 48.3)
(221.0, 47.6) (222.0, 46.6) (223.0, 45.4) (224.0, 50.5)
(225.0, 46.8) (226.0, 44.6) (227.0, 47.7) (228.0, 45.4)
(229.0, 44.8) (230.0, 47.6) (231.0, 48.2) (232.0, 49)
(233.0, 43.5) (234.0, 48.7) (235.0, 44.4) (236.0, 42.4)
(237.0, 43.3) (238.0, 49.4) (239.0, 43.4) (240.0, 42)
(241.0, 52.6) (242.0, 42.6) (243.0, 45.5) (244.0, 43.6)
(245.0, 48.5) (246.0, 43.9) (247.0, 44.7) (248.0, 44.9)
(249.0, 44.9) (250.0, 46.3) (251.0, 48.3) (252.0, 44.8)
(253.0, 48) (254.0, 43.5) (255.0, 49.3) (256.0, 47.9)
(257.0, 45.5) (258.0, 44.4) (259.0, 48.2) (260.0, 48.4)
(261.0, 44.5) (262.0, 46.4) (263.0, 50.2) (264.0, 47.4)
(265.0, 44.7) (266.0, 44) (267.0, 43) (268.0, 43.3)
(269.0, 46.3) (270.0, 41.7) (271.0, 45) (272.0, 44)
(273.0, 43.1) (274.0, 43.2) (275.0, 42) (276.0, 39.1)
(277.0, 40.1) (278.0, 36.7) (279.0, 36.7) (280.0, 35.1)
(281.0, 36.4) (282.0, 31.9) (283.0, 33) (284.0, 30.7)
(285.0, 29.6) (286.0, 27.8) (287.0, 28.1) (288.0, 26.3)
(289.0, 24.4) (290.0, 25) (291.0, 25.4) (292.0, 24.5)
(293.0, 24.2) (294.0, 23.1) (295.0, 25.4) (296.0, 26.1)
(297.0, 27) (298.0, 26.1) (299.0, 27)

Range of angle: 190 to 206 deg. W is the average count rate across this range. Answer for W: 40.2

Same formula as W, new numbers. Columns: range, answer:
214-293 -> 42.5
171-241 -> 42.8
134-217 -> 42.7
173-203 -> 39.2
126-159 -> 44.9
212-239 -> 46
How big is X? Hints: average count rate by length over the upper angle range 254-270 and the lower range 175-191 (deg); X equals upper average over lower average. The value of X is 1.19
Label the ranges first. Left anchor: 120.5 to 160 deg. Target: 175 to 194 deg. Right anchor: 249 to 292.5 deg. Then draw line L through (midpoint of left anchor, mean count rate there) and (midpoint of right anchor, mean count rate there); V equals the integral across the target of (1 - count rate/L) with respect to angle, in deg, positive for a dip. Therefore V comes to 2.3 deg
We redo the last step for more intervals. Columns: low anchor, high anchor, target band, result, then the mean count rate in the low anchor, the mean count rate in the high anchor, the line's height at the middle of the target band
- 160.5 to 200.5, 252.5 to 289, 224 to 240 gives -2.1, 40.5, 40.8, 40.6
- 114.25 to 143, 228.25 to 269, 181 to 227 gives 3.5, 43.9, 45.9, 45.2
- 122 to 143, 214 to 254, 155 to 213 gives 4.3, 44.1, 46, 45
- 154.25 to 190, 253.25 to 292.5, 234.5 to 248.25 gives -1.7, 42.1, 39.2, 40.1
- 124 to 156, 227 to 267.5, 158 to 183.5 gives 1.0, 45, 46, 45.3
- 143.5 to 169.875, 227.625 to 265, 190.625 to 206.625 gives 1.8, 45.4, 46.1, 45.7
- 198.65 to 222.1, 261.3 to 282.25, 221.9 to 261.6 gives -2.6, 44.4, 42.1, 43.2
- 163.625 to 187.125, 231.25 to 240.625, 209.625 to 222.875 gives -0.2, 42.3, 45.3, 44.3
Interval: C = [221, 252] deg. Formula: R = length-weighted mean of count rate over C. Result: 46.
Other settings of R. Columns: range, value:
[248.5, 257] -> 46.6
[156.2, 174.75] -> 44.4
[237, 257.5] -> 45.9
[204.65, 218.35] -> 43.8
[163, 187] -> 42.3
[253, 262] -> 46.5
